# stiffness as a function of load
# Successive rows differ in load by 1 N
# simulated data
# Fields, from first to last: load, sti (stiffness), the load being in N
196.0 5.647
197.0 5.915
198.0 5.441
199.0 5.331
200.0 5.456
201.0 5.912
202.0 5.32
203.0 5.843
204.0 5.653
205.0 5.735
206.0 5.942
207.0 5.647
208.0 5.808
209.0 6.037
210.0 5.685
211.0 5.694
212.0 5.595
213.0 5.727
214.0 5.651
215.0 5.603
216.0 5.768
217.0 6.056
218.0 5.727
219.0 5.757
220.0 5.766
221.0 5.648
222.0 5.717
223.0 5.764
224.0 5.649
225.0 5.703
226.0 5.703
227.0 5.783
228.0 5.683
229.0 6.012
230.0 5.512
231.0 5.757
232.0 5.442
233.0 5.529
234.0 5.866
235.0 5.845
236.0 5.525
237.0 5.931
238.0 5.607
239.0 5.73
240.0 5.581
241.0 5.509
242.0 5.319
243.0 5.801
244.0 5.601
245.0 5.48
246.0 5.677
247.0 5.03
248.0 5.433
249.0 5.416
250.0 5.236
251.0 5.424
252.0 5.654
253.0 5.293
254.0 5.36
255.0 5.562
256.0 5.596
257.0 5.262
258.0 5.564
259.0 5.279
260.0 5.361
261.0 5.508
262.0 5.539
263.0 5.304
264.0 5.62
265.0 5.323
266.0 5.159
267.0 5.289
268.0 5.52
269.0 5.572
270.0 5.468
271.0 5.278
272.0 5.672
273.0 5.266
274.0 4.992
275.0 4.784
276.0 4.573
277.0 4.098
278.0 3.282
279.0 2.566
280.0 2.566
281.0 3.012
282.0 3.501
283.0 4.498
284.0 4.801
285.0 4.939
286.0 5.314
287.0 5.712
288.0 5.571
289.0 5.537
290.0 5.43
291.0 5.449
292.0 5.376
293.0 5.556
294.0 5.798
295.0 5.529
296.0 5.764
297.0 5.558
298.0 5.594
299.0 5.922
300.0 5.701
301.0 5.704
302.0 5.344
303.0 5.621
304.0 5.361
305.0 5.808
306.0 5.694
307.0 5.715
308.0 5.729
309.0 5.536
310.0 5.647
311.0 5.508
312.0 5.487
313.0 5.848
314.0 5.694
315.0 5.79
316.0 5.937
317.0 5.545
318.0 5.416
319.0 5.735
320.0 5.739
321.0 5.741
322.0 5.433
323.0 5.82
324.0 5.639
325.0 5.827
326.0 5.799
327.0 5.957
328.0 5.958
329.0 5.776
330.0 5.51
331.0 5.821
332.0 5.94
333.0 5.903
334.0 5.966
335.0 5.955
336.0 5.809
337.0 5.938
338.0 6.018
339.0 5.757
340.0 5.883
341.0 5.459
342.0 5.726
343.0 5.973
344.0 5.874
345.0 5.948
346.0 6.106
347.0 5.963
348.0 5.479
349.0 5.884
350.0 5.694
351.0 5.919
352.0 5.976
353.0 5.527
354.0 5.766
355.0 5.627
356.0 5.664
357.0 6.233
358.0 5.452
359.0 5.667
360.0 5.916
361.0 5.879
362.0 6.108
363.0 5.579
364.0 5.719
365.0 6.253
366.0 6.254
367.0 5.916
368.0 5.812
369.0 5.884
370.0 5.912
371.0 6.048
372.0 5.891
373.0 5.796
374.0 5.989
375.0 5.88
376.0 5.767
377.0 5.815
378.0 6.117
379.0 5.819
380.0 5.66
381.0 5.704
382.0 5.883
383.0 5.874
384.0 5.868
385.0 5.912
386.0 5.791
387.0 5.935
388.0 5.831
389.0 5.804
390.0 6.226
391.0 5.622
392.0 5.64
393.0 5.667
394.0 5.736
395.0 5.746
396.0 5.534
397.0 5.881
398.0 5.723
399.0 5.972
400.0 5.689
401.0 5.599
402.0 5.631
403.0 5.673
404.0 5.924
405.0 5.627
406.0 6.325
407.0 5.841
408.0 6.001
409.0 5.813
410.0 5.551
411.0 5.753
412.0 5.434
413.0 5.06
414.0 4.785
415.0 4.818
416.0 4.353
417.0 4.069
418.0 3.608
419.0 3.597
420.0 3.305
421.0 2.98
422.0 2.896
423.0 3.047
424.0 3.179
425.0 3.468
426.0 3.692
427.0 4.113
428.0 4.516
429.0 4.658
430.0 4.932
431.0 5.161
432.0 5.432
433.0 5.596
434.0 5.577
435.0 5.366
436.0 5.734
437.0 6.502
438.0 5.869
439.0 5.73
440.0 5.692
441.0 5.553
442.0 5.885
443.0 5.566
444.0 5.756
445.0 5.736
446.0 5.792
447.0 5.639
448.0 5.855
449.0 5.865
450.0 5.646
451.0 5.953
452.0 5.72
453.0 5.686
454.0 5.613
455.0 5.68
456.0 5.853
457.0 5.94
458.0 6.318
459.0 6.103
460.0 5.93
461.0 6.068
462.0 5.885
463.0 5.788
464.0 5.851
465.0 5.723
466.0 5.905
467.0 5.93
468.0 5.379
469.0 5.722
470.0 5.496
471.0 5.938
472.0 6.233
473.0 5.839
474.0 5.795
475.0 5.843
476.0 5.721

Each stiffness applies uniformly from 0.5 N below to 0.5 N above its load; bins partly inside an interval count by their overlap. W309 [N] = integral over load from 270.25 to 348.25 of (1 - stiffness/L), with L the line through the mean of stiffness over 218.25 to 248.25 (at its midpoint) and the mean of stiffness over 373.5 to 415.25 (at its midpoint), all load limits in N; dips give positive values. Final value 3.6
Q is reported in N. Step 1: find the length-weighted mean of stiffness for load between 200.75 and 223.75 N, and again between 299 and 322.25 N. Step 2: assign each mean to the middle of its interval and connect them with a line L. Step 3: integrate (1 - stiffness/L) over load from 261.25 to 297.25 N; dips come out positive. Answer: 4.4 N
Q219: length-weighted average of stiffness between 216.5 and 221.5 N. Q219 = 5.79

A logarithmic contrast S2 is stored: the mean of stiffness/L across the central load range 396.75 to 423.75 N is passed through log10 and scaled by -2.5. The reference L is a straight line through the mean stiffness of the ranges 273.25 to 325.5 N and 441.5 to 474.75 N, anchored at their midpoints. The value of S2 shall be 0.137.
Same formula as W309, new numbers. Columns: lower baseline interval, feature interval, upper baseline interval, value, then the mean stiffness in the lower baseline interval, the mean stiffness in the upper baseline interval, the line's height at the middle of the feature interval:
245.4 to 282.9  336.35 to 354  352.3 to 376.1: -0.4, 5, 5.86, 5.69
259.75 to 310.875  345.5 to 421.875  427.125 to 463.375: -1.9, 5.17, 5.67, 5.47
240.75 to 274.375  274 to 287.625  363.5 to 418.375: 3.2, 5.42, 5.69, 5.47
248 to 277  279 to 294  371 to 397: 1.9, 5.33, 5.83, 5.43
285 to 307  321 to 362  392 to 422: -3.0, 5.58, 5.2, 5.42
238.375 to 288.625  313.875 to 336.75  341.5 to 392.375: -0.9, 5.1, 5.86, 5.55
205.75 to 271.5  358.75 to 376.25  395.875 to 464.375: -1.7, 5.59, 5.29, 5.39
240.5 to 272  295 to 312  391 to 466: -0.7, 5.44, 5.33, 5.41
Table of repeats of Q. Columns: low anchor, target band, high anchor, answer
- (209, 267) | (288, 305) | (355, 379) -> 0.4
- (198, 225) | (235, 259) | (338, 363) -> 0.9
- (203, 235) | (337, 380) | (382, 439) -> -4.2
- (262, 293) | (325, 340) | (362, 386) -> -1.1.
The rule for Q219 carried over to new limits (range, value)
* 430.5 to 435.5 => 5.43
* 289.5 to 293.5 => 5.45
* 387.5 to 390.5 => 5.95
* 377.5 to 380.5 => 5.87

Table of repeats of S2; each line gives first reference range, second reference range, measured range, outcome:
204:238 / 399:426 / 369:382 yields -0.18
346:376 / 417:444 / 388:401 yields -0.09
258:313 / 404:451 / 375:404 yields -0.14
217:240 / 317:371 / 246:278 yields 0.09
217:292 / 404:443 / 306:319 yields -0.10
